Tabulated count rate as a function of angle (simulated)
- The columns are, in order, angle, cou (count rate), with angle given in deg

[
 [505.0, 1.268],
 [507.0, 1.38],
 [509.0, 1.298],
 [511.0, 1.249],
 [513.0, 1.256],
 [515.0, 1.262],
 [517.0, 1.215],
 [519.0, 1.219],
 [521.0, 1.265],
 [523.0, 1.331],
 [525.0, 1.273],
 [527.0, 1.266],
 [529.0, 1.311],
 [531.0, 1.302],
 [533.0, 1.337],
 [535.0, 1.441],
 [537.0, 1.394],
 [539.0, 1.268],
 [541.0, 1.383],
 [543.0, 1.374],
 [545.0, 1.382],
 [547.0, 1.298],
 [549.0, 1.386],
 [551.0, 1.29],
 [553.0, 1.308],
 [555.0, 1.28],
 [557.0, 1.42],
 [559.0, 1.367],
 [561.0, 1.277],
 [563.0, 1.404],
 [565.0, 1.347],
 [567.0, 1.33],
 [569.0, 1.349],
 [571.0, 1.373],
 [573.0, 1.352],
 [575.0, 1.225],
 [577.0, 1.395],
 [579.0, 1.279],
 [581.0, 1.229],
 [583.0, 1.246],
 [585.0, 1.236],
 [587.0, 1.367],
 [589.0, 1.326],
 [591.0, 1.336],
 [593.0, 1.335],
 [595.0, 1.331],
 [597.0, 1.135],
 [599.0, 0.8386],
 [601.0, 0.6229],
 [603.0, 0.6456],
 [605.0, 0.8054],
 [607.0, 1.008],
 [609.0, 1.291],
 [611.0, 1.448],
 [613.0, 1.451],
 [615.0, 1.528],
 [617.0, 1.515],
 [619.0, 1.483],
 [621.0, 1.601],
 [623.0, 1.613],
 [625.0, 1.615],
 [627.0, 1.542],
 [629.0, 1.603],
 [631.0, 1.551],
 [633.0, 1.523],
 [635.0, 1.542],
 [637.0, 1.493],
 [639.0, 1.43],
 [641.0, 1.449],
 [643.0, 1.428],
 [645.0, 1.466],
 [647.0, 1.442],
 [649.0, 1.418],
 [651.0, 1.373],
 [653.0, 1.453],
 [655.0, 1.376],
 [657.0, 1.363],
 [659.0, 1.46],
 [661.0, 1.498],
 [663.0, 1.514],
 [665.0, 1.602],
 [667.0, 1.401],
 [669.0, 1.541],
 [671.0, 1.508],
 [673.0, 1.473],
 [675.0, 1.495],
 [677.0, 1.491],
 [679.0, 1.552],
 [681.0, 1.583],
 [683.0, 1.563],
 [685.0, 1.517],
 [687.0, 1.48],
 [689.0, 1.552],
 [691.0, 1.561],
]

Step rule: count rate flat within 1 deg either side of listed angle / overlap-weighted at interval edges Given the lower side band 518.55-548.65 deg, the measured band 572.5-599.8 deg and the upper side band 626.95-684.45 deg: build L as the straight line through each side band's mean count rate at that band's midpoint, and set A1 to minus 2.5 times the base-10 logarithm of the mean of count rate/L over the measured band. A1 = 0.11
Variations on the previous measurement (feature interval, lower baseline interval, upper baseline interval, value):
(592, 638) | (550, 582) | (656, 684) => 0.07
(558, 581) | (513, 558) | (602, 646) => 0.02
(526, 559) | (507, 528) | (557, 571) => -0.02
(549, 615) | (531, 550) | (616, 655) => 0.14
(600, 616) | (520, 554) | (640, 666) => 0.27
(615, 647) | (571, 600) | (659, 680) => -0.10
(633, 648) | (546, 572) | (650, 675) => -0.02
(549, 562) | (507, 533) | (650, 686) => 0.00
